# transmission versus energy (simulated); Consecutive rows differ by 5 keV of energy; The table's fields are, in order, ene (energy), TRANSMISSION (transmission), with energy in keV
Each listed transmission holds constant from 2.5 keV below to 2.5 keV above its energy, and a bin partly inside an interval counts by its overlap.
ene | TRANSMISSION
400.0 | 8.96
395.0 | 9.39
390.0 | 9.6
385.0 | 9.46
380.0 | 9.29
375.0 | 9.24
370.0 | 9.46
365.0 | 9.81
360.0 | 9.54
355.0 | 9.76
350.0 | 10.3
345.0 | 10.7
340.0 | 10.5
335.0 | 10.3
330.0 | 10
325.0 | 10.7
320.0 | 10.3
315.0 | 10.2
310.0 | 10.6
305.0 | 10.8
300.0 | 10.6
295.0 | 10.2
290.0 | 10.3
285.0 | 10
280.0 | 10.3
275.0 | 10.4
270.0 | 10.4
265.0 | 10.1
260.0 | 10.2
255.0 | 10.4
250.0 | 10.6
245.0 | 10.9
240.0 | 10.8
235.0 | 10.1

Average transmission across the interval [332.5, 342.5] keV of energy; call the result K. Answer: 10.4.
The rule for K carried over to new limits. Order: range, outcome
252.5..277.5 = 10.3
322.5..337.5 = 10.3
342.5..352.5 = 10.5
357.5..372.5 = 9.6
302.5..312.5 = 10.7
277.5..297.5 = 10.2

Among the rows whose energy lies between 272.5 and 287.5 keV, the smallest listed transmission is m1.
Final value 10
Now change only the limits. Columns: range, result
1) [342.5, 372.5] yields 9.46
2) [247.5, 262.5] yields 10.2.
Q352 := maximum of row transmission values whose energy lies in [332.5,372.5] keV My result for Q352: 10.7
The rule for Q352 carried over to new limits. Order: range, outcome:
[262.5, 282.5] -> 10.4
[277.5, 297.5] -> 10.3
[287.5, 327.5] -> 10.8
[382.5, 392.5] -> 9.6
